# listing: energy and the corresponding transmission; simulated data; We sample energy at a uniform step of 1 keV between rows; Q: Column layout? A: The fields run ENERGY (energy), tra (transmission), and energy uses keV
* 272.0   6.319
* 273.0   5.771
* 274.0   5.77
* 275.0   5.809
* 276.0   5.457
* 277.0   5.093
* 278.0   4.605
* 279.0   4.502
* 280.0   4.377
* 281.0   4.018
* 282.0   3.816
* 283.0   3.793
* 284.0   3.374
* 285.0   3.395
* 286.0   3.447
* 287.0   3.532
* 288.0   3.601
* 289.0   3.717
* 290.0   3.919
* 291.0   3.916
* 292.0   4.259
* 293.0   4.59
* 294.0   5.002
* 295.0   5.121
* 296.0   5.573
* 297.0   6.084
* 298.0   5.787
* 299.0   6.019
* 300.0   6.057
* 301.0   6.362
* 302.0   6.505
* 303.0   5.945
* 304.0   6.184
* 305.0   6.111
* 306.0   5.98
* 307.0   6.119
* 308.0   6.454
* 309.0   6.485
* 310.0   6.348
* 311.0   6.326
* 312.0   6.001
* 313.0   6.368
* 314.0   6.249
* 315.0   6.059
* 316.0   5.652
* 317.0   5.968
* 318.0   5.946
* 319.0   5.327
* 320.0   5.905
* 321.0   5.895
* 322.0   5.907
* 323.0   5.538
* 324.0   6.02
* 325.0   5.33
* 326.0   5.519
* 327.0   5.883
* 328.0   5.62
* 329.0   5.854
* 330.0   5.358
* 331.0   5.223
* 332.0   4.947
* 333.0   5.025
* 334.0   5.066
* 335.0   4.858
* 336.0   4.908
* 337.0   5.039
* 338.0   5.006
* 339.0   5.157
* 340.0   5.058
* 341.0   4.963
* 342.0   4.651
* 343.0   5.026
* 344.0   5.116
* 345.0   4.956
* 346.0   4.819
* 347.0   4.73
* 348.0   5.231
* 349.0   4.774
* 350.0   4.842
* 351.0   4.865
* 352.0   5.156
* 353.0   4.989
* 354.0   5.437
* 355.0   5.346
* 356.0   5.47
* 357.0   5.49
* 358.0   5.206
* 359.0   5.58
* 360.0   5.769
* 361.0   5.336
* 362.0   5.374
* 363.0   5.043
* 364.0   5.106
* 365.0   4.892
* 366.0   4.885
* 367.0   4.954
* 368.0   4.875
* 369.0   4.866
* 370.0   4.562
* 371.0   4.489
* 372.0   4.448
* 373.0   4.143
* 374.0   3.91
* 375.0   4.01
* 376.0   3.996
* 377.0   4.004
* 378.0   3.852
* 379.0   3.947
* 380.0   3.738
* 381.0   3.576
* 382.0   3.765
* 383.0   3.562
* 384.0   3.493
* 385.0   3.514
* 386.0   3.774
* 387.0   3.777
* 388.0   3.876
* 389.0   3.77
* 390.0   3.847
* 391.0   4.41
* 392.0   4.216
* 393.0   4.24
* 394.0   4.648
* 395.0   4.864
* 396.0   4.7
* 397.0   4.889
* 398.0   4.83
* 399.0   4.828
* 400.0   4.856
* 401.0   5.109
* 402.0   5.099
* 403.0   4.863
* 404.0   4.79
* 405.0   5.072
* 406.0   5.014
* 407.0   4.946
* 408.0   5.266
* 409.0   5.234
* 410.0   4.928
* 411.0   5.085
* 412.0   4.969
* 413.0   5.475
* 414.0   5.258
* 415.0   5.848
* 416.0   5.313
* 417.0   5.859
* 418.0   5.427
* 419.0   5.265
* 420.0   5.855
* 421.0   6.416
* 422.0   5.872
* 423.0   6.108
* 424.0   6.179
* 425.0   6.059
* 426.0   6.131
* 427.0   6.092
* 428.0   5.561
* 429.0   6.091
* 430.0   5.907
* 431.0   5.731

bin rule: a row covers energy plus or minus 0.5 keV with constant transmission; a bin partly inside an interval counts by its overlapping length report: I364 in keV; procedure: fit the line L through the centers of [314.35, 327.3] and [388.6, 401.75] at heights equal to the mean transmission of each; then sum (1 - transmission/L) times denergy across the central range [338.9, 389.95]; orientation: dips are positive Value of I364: 4.64 keV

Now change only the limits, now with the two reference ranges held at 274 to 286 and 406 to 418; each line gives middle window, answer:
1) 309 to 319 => -3.14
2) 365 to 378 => 1.52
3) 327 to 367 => -2.40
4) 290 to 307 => -3.86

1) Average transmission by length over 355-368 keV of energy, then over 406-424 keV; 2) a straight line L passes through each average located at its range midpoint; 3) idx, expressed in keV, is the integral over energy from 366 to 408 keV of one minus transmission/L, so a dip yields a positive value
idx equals 7.8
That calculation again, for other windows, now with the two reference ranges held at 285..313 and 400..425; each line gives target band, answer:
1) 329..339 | 0.5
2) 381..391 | 3.1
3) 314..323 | -0.8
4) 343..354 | 0.8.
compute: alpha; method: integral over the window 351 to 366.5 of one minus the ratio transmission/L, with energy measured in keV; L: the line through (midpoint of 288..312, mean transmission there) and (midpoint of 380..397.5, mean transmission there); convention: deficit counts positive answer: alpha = -2.4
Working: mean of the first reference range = 5.57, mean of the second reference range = 4.05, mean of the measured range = 5.26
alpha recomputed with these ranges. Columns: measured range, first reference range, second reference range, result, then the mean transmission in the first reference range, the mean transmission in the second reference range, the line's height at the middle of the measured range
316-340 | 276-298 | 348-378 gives -4.25 keV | 4.33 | 4.88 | 4.63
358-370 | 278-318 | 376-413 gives -1.15 keV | 5.21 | 4.43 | 4.68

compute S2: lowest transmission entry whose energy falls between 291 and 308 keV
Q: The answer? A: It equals 3.916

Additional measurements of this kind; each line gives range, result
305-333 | 4.947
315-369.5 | 4.651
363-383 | 3.562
